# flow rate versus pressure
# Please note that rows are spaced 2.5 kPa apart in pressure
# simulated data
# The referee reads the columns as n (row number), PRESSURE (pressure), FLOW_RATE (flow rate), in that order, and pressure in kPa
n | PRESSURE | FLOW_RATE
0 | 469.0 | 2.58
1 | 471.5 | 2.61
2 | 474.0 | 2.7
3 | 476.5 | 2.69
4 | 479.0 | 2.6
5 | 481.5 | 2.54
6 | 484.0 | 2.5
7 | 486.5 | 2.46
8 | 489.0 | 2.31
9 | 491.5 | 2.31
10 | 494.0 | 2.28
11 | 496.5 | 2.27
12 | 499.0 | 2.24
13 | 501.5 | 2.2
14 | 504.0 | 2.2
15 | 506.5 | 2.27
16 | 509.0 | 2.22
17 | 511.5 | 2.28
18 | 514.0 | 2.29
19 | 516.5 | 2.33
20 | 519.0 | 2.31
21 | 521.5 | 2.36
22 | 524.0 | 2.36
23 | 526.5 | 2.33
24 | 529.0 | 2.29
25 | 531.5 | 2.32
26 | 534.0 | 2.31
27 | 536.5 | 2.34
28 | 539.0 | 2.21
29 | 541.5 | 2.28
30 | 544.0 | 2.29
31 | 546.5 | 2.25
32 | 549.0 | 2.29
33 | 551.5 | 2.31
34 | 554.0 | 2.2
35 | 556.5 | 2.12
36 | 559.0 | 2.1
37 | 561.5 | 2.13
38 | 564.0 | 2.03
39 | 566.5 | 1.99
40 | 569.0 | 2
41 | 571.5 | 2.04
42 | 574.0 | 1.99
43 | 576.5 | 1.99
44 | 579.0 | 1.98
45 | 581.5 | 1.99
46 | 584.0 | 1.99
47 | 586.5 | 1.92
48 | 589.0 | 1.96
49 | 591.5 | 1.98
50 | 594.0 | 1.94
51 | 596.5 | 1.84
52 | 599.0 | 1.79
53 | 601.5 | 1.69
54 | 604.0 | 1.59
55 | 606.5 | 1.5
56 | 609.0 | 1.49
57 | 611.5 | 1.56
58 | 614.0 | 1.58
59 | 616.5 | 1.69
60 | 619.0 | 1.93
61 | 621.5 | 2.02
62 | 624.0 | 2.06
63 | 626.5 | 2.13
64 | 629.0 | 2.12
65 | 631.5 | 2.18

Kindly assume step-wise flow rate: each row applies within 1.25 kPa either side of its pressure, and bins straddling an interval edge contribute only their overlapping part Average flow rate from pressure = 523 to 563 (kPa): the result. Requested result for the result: 2.26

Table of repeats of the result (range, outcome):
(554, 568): 2.08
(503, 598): 2.16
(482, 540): 2.31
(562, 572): 2.02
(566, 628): 1.87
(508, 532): 2.31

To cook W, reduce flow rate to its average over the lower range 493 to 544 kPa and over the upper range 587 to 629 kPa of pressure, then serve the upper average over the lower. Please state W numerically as 0.79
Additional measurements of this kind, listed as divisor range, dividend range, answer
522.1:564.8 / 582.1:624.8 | 0.80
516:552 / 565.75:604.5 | 0.83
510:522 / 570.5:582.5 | 0.86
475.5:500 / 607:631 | 0.76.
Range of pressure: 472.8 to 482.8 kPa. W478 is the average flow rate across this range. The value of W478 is 2.63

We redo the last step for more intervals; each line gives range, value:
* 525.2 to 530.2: 2.31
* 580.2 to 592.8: 1.97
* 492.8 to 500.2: 2.26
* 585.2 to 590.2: 1.94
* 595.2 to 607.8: 1.68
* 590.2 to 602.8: 1.85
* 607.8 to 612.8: 1.53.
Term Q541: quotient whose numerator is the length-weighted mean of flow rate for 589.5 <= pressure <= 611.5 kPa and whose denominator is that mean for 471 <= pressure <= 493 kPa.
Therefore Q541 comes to 0.69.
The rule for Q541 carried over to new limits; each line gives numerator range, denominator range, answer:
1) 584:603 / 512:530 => 0.81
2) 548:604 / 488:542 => 0.88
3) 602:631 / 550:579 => 0.86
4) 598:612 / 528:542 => 0.70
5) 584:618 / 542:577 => 0.82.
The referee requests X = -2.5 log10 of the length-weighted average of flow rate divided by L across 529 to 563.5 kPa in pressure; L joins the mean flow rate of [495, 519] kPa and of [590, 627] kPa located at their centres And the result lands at -0.08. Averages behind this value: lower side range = 2.26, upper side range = 1.78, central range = 2.24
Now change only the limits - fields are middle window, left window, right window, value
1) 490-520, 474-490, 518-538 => 0.075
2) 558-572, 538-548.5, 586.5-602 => 0.026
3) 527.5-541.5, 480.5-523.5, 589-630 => -0.064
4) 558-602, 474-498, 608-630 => 0.030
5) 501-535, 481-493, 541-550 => 0.023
